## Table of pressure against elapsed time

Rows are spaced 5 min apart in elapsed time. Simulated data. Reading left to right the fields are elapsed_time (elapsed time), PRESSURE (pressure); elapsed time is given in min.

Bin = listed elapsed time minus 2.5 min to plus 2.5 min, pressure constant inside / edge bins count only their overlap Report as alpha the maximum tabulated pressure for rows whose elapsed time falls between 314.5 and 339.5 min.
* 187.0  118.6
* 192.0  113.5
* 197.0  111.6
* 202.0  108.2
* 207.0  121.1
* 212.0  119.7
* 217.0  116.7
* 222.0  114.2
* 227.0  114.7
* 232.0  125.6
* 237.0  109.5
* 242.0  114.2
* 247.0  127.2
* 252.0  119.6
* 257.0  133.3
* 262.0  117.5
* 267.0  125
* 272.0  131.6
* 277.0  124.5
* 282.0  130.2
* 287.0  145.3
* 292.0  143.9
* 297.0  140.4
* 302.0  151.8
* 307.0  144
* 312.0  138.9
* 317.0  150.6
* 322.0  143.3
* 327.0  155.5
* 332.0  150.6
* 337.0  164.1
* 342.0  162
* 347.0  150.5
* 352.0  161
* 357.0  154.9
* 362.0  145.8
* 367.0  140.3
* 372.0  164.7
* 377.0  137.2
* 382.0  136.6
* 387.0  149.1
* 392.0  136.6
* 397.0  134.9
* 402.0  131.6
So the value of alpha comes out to 164.1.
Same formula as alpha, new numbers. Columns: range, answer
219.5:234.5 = 125.6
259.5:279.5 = 131.6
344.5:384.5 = 164.7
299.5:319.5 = 151.8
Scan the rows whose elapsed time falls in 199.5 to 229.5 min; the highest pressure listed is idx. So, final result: 121.1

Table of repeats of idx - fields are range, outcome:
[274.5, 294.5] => 145.3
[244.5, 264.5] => 133.3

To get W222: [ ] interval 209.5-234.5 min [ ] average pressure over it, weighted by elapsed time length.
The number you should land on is 118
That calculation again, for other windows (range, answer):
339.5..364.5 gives 155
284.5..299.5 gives 143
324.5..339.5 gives 157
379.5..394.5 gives 141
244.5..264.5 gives 124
